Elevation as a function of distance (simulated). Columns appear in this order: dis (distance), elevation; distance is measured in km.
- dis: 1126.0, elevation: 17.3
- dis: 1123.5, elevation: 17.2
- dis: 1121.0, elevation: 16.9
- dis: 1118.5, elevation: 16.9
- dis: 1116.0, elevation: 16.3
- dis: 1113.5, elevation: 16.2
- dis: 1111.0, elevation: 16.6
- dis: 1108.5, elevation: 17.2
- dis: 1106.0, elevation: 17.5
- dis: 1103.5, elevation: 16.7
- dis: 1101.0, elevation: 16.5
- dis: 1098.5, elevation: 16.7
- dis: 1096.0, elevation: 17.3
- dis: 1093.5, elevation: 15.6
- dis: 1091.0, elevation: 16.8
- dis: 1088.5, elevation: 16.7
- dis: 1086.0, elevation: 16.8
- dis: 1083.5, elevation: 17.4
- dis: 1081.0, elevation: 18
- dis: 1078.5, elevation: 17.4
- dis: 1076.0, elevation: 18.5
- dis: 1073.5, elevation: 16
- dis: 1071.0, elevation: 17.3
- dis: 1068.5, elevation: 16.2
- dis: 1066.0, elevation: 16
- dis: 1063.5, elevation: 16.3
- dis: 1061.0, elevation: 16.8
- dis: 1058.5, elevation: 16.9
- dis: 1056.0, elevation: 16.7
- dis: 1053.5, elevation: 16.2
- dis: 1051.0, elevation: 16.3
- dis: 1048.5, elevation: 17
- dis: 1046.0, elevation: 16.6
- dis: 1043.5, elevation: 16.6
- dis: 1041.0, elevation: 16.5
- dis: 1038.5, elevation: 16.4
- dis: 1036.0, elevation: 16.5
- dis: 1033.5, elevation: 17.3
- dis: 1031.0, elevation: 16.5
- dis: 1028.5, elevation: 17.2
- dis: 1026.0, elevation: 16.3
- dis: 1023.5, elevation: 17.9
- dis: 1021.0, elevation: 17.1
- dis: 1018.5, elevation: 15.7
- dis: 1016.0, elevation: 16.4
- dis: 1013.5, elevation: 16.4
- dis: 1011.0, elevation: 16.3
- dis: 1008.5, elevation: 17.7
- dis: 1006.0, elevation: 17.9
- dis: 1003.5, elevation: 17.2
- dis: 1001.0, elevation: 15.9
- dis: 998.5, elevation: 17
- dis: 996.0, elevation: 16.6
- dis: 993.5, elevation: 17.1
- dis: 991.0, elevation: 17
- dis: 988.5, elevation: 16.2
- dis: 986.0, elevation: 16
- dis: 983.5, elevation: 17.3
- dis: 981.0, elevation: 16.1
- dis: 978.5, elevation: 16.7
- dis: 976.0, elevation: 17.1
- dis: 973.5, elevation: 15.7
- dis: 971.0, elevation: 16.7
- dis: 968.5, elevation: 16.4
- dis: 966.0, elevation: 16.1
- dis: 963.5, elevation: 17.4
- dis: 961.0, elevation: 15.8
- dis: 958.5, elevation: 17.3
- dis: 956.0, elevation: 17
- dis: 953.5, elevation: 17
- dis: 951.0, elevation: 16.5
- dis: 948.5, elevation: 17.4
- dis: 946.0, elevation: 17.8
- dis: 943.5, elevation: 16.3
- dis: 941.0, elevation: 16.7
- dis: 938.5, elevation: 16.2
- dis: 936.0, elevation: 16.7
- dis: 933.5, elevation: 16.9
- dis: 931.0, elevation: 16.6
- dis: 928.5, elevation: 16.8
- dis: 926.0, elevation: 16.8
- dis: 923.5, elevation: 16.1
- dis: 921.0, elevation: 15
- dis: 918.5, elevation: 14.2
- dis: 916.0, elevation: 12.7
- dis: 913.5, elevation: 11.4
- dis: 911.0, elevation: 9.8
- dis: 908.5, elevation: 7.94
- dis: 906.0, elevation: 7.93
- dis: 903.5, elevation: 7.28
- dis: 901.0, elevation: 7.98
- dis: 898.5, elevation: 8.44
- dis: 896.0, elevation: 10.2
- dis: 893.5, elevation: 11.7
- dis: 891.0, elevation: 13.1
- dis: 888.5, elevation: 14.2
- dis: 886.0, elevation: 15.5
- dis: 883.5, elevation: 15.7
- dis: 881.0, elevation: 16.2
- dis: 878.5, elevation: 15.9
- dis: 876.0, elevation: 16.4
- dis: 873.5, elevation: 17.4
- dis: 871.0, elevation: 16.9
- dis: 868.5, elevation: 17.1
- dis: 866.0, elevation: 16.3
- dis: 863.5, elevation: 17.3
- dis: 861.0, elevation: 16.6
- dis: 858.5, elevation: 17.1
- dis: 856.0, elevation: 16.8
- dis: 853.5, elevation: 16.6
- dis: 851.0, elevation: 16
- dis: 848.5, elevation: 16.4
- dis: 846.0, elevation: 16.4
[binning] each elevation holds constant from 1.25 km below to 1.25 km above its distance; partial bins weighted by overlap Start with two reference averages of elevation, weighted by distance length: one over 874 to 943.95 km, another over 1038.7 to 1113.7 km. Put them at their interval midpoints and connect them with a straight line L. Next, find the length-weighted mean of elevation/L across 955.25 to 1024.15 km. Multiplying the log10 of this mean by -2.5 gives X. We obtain -0.11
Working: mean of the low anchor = 13.6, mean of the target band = 16.7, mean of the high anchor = 16.8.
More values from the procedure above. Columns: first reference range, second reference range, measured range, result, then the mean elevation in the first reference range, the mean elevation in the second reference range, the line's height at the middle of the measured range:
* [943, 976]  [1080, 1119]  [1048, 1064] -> 0.01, 16.7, 16.8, 16.8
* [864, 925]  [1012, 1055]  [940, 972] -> -0.14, 13.2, 16.6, 14.7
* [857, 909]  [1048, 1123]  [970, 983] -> -0.09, 13.8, 16.8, 15.2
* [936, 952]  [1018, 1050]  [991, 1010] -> -0.02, 16.8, 16.8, 16.8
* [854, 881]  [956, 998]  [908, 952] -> 0.10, 16.7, 16.6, 16.7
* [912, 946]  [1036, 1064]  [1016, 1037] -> -0.03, 15.6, 16.6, 16.4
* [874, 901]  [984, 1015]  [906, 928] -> 0.13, 13.6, 16.8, 14.4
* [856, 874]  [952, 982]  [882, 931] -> 0.33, 16.9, 16.6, 16.8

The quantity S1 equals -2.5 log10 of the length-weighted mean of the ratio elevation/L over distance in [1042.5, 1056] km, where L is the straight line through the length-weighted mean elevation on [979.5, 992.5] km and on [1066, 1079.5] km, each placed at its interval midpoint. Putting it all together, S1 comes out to 0.02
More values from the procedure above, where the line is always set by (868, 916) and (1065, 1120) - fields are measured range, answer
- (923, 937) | -0.24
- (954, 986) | -0.17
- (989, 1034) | -0.12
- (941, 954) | -0.23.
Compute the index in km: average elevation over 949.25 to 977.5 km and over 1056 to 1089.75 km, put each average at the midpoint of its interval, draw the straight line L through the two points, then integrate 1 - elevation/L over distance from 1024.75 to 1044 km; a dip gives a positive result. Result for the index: 0.2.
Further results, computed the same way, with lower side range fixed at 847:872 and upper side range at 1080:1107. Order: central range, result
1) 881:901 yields 4.92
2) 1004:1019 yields 0.02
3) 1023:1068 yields 0.58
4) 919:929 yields 0.46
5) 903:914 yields 5.22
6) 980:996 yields 0.18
